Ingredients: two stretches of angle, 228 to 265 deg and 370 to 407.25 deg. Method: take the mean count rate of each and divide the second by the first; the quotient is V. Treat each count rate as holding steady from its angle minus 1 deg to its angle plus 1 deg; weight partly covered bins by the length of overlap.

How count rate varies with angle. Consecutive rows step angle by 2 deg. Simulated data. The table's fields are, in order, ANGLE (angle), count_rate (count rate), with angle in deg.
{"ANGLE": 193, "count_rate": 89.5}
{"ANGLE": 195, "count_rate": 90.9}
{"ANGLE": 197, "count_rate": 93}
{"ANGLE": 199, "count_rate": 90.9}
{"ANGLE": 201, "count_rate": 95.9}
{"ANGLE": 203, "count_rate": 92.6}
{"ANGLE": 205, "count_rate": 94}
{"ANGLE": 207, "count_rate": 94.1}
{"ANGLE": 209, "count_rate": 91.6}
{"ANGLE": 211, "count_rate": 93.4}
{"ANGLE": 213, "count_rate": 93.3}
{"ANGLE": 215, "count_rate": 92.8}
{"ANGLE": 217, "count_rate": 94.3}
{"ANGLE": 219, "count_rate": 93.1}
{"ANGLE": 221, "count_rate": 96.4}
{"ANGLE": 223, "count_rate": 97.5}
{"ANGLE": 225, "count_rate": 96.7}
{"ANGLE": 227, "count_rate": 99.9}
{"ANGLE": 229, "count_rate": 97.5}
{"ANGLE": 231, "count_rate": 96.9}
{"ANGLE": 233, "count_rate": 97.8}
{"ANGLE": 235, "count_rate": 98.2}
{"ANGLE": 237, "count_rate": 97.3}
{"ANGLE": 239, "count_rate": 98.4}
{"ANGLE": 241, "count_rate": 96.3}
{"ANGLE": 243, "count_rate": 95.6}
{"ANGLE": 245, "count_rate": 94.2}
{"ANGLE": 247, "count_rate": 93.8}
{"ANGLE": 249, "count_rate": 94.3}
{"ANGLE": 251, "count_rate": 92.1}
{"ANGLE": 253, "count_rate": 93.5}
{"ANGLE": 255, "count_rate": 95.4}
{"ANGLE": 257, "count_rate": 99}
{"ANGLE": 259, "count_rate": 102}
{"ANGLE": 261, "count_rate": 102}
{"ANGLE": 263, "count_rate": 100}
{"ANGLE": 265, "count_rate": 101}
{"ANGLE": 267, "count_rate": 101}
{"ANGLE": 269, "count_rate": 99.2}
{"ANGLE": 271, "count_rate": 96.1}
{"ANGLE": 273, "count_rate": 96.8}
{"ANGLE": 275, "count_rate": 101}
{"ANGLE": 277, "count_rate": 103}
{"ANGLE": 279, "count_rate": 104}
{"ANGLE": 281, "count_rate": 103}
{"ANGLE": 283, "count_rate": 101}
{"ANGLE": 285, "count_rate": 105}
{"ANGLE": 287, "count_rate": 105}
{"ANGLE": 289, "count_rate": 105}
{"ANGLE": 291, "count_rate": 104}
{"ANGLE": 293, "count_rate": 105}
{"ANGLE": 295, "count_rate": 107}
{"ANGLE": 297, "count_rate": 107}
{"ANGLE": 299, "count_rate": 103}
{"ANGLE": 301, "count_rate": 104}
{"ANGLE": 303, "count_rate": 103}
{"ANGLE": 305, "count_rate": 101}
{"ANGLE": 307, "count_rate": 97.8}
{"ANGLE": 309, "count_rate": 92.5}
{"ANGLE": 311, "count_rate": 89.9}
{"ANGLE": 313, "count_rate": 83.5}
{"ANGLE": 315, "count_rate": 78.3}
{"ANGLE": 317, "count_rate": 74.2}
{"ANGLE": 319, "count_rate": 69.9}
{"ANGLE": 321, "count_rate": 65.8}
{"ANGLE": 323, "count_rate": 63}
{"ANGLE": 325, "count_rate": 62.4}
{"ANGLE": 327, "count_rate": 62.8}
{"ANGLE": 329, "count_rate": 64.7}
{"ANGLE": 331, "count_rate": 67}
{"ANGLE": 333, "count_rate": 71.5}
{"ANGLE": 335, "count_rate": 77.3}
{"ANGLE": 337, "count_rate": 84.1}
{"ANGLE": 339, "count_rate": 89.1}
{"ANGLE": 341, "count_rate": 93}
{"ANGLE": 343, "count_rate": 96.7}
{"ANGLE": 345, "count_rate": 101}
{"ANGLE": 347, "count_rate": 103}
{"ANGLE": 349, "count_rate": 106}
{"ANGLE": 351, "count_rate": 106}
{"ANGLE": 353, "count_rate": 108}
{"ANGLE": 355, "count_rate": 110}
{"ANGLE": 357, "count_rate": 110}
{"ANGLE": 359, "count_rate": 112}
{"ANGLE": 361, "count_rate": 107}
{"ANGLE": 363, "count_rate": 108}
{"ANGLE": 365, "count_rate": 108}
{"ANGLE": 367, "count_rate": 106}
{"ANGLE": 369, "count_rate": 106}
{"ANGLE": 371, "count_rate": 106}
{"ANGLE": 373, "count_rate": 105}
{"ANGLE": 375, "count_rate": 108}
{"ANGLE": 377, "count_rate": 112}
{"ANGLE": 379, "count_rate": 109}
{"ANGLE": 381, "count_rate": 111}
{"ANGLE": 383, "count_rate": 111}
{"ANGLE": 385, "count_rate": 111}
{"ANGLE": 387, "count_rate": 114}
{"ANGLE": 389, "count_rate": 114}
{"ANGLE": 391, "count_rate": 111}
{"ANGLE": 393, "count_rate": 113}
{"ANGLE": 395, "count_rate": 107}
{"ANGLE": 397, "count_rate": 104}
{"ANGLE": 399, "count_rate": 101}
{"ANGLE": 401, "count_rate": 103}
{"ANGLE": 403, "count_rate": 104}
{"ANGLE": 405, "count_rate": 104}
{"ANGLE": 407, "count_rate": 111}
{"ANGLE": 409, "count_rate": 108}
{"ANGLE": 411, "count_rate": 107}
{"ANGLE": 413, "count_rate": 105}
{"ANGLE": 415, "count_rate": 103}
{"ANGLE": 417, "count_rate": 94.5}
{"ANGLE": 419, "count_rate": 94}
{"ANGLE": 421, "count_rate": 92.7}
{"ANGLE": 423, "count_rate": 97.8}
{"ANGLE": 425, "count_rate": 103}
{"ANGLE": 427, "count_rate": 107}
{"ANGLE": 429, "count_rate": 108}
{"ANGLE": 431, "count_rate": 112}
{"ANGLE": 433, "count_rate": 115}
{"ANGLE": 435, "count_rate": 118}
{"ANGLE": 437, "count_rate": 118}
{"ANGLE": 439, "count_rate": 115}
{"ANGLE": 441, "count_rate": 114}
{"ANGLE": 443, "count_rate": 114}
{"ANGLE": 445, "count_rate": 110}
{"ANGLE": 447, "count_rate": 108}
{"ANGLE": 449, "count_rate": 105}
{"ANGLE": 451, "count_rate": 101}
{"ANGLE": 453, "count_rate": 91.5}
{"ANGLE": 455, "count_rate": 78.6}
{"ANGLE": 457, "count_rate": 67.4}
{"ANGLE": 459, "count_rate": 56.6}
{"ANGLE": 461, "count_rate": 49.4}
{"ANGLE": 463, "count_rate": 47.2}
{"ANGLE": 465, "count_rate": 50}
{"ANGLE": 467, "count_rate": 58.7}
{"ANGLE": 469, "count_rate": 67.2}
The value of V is 1.1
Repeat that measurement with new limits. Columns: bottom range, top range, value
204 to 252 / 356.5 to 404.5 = 1.14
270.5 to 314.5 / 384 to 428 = 1.04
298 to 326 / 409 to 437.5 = 1.24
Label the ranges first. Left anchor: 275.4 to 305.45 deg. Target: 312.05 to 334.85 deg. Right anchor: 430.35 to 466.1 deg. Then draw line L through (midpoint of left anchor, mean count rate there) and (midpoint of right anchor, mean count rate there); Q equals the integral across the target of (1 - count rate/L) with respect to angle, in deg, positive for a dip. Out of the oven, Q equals 7.2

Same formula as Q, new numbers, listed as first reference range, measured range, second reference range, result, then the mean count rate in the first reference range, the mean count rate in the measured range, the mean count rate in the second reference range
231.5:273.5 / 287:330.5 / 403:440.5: 5.3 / 97.3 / 88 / 106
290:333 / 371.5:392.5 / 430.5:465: -4.8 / 85.7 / 111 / 93.8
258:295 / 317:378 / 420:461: 5.2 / 102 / 92.7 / 100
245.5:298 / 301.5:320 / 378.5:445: 2.6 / 101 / 88.2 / 108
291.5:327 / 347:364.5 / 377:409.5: -1.5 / 88.2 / 108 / 109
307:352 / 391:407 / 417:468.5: -3.1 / 82.2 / 106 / 93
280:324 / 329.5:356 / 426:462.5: 0.7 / 94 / 92.7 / 98.6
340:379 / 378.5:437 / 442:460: -4.8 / 106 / 107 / 92.5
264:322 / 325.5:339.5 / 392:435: 3.7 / 96.8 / 72.8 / 105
